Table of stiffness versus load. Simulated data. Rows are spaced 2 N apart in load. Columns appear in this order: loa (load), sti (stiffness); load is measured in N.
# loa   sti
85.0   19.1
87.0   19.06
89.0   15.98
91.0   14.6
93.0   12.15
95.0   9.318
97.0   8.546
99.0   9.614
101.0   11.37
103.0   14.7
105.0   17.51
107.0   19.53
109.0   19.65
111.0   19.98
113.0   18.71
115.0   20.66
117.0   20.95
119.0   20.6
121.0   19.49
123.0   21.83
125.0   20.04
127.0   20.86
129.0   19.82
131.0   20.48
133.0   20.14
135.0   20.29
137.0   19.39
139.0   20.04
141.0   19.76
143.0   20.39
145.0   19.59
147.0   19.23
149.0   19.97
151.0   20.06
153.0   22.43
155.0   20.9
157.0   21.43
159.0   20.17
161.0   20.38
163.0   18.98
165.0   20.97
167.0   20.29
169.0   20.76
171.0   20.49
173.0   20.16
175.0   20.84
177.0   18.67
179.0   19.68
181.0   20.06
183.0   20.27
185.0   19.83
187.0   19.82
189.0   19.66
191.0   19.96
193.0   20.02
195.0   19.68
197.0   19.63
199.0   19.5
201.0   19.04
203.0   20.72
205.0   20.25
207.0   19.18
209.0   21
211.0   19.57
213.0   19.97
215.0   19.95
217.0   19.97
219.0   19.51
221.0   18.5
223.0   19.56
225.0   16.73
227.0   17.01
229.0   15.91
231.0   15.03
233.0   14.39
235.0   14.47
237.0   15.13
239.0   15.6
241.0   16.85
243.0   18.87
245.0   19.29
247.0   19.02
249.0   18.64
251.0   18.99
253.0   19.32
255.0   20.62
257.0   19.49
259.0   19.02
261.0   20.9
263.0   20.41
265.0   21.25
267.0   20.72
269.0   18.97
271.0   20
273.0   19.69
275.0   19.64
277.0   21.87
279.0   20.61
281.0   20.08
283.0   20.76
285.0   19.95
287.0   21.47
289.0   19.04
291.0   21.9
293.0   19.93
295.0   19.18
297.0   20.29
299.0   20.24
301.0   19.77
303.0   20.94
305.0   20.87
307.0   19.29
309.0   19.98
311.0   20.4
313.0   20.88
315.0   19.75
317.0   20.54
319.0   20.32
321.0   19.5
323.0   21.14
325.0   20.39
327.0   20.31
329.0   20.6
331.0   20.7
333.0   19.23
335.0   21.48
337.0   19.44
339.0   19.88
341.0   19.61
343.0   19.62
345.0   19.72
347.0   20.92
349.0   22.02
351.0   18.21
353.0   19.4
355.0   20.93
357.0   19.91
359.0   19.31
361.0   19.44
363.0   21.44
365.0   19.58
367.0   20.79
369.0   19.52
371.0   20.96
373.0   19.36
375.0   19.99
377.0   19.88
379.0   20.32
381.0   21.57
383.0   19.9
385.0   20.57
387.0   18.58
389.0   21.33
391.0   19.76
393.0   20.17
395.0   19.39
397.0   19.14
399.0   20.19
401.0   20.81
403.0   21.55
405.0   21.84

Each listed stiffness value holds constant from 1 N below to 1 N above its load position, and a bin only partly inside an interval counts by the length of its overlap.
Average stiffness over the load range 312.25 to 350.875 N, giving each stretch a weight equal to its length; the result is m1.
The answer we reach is 20.3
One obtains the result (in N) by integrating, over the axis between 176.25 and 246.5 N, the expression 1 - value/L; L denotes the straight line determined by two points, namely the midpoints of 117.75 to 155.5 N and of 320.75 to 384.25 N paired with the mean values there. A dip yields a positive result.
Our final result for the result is 5.5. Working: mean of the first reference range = 20.3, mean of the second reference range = 20.2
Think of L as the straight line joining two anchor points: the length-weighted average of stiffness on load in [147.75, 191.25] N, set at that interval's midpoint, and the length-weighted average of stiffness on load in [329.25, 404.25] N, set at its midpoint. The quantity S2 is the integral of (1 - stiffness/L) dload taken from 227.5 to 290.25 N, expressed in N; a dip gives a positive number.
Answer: 4.0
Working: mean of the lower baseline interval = 20.3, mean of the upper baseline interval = 20.1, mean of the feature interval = 18.9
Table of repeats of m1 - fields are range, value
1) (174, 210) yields 19.9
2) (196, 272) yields 18.8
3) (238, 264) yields 19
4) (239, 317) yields 19.9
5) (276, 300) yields 20.4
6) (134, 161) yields 20.3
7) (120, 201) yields 20.1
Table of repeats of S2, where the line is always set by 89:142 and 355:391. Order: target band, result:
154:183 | -3.3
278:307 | -1.4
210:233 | 0.6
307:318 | -0.4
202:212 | -0.9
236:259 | 0.7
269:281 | -0.6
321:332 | -0.5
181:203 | -1.7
